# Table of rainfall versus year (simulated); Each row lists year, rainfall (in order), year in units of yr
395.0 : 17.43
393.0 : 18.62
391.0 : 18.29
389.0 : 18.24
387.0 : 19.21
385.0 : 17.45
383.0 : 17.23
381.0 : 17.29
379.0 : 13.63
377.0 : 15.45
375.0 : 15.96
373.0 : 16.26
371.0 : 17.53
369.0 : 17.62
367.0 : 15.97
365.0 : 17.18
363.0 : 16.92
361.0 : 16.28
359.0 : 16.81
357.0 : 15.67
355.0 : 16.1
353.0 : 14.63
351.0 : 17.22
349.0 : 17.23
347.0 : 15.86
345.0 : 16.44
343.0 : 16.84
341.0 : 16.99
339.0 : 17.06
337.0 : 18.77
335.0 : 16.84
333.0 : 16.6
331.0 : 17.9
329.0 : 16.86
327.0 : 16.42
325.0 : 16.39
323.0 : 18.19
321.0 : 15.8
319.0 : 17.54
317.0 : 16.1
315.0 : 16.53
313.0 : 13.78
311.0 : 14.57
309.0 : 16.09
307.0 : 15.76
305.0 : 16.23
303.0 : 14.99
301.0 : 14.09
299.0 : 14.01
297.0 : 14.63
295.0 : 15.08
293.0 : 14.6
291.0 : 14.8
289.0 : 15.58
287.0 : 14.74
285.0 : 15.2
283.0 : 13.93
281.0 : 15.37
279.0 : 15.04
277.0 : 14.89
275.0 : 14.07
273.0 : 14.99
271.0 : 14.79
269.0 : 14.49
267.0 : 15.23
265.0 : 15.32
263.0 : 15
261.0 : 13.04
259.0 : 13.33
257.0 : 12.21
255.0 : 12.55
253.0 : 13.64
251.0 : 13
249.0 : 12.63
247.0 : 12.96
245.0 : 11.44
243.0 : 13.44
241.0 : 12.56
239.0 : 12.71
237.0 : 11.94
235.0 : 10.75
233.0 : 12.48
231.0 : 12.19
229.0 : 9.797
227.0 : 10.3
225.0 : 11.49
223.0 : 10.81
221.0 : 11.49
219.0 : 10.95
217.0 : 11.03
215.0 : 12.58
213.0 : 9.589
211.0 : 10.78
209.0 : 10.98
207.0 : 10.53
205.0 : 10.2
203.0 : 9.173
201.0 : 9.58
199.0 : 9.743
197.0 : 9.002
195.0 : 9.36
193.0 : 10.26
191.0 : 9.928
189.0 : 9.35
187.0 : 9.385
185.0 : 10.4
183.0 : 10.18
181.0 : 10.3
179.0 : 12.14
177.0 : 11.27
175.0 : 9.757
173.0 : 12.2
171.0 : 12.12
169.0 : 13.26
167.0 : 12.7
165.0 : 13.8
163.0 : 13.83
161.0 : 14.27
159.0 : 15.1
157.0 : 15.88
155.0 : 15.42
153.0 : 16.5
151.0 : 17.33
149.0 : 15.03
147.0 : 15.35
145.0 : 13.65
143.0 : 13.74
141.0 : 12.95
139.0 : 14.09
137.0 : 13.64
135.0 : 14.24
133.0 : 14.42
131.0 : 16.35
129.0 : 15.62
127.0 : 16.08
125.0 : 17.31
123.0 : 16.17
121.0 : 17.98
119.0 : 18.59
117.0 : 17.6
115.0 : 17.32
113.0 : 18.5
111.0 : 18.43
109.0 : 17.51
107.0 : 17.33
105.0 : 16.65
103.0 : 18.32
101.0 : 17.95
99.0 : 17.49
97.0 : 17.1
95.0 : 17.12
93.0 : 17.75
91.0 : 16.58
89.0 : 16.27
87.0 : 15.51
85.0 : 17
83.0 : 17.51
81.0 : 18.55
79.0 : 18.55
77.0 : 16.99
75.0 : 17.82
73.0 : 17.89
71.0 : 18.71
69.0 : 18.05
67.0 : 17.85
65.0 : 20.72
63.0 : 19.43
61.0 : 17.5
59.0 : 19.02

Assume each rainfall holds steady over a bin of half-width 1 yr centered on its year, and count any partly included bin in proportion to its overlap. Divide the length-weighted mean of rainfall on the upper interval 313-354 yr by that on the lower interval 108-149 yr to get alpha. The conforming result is 1.05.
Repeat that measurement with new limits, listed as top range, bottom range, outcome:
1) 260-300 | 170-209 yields 1.43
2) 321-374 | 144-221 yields 1.41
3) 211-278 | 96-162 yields 0.78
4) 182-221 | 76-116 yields 0.59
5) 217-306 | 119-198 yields 1.00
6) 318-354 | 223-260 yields 1.39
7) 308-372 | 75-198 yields 1.12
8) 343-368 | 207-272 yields 1.33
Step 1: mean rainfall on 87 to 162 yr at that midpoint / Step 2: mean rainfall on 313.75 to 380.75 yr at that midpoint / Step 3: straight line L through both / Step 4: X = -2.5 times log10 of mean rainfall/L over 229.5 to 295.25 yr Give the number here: 0.20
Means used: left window 16.3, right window 16.6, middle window 13.7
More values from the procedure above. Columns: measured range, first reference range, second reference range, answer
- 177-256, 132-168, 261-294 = 0.308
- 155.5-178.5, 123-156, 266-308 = 0.151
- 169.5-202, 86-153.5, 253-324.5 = 0.459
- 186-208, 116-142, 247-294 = 0.478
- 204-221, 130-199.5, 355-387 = 0.249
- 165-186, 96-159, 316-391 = 0.379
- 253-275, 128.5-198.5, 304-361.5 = 0.071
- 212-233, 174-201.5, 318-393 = 0.036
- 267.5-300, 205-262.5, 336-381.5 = -0.083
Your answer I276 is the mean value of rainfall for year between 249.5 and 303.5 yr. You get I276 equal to 14.4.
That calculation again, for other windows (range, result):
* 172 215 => 10.3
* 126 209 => 12.6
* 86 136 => 17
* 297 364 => 16.3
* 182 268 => 11.5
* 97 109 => 17.5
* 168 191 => 10.9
